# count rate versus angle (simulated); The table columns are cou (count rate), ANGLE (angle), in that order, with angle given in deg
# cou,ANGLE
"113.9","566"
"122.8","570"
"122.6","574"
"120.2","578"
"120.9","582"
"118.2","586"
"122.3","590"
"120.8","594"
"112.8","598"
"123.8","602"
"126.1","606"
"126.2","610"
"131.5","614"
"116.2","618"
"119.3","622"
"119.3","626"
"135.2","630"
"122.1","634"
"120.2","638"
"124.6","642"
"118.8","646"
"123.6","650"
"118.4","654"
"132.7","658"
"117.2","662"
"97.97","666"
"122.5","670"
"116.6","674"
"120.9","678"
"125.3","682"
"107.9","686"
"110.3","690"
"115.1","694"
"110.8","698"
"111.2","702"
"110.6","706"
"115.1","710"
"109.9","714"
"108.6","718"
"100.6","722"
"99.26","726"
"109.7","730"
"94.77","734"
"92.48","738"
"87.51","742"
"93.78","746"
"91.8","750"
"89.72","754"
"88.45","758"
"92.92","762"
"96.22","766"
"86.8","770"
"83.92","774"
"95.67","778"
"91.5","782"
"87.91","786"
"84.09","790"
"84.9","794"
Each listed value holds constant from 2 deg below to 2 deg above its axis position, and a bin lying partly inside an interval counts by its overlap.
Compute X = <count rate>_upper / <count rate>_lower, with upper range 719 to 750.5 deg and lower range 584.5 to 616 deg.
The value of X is 0.8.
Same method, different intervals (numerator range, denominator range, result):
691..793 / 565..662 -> 0.80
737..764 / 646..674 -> 0.77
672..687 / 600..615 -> 0.93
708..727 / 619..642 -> 0.87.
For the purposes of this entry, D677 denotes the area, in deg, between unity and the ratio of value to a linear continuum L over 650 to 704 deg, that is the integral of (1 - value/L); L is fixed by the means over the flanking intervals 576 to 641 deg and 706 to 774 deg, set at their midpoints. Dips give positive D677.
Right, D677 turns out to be -3.42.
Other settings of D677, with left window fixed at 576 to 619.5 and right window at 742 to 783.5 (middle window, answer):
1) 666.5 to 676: -0.71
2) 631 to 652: -1.64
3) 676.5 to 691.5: -1.48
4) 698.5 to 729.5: -2.50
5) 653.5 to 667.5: -0.88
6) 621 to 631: -0.65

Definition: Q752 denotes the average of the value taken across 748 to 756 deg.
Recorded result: 90.8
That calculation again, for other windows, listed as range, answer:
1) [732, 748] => 92.1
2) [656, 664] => 125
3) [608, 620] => 125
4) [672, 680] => 119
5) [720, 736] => 101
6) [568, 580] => 122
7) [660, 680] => 115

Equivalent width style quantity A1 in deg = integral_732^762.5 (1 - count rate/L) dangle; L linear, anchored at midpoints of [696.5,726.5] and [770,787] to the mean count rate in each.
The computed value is 2.2 deg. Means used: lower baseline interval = 109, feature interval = 91.4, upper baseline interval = 89.5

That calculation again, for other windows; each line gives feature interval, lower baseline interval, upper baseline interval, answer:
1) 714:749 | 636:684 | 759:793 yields 0.9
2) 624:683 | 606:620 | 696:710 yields -1.1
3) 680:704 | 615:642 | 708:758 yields -1.1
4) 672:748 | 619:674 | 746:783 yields -1.9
